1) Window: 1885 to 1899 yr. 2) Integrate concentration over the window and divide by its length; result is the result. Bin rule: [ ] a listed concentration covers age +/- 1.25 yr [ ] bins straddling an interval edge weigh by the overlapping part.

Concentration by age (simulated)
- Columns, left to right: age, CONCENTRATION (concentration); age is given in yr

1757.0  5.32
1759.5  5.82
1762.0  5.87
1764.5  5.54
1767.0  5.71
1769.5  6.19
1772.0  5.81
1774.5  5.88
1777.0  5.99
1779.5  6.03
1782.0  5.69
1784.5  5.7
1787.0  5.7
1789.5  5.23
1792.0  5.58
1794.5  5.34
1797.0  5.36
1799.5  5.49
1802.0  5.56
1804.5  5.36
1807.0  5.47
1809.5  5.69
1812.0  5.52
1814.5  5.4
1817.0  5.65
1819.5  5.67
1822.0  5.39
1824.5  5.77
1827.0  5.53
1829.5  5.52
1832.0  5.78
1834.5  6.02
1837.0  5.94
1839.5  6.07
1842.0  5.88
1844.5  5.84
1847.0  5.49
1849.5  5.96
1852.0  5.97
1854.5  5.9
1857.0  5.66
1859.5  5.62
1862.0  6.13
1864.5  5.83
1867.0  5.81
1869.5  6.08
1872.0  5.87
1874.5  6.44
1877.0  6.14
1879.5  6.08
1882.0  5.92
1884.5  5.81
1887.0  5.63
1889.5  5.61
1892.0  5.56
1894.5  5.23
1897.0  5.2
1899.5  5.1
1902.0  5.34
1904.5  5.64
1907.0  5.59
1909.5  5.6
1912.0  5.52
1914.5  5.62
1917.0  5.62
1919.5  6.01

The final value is 5.45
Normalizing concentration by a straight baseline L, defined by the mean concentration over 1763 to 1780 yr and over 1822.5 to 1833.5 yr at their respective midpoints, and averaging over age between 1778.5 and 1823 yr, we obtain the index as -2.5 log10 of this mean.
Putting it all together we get 0.04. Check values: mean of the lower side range 5.87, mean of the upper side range 5.64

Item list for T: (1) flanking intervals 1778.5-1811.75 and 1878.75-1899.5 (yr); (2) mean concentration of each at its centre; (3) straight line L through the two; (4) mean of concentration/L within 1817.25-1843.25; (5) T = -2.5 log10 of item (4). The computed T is -0.036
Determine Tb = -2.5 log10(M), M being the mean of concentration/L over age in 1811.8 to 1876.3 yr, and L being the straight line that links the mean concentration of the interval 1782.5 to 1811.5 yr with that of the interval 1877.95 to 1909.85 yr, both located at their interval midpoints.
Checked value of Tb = -0.05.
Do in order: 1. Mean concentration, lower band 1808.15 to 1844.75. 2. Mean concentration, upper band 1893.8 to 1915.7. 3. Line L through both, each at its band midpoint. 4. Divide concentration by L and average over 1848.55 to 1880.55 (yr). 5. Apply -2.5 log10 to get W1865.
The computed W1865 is -0.07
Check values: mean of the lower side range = 5.71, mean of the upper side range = 5.43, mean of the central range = 5.96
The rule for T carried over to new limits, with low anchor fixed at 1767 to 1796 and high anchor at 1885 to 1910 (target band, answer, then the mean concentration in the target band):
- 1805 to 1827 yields 0.02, 5.56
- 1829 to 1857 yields -0.05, 5.85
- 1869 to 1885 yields -0.10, 6.06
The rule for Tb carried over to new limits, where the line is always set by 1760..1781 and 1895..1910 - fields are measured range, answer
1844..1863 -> -0.047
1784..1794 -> 0.054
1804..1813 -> 0.041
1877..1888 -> -0.082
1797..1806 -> 0.059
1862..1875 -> -0.090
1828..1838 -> -0.030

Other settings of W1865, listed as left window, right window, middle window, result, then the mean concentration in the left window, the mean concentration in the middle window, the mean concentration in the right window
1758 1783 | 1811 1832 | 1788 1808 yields 0.05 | 5.85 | 5.43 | 5.57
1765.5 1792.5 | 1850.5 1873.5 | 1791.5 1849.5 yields 0.04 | 5.78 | 5.63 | 5.88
